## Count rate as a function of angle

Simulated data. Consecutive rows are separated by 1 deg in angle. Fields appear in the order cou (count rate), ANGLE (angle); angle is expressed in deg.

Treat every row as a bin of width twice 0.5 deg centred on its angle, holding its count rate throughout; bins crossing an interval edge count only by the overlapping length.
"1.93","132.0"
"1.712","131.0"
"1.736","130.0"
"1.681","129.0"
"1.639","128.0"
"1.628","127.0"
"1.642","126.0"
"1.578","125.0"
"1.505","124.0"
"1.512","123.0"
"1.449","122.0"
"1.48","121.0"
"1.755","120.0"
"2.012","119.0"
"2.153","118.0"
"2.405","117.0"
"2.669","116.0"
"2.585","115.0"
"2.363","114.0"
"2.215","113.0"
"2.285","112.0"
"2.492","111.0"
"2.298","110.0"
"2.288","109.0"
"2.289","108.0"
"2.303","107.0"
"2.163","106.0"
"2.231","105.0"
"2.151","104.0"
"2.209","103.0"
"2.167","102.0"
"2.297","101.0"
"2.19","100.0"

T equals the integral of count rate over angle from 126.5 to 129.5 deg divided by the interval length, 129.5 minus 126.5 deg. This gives 1.65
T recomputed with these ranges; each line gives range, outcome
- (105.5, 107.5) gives 2.23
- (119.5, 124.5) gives 1.54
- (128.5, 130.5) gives 1.71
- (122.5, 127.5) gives 1.57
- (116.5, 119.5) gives 2.19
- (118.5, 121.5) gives 1.75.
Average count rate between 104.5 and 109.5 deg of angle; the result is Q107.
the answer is 2.25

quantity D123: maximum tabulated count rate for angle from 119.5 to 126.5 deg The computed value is 1.755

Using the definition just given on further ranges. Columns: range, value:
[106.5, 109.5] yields 2.303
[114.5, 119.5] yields 2.669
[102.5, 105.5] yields 2.231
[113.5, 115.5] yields 2.585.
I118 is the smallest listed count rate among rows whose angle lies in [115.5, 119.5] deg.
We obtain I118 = 2.012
